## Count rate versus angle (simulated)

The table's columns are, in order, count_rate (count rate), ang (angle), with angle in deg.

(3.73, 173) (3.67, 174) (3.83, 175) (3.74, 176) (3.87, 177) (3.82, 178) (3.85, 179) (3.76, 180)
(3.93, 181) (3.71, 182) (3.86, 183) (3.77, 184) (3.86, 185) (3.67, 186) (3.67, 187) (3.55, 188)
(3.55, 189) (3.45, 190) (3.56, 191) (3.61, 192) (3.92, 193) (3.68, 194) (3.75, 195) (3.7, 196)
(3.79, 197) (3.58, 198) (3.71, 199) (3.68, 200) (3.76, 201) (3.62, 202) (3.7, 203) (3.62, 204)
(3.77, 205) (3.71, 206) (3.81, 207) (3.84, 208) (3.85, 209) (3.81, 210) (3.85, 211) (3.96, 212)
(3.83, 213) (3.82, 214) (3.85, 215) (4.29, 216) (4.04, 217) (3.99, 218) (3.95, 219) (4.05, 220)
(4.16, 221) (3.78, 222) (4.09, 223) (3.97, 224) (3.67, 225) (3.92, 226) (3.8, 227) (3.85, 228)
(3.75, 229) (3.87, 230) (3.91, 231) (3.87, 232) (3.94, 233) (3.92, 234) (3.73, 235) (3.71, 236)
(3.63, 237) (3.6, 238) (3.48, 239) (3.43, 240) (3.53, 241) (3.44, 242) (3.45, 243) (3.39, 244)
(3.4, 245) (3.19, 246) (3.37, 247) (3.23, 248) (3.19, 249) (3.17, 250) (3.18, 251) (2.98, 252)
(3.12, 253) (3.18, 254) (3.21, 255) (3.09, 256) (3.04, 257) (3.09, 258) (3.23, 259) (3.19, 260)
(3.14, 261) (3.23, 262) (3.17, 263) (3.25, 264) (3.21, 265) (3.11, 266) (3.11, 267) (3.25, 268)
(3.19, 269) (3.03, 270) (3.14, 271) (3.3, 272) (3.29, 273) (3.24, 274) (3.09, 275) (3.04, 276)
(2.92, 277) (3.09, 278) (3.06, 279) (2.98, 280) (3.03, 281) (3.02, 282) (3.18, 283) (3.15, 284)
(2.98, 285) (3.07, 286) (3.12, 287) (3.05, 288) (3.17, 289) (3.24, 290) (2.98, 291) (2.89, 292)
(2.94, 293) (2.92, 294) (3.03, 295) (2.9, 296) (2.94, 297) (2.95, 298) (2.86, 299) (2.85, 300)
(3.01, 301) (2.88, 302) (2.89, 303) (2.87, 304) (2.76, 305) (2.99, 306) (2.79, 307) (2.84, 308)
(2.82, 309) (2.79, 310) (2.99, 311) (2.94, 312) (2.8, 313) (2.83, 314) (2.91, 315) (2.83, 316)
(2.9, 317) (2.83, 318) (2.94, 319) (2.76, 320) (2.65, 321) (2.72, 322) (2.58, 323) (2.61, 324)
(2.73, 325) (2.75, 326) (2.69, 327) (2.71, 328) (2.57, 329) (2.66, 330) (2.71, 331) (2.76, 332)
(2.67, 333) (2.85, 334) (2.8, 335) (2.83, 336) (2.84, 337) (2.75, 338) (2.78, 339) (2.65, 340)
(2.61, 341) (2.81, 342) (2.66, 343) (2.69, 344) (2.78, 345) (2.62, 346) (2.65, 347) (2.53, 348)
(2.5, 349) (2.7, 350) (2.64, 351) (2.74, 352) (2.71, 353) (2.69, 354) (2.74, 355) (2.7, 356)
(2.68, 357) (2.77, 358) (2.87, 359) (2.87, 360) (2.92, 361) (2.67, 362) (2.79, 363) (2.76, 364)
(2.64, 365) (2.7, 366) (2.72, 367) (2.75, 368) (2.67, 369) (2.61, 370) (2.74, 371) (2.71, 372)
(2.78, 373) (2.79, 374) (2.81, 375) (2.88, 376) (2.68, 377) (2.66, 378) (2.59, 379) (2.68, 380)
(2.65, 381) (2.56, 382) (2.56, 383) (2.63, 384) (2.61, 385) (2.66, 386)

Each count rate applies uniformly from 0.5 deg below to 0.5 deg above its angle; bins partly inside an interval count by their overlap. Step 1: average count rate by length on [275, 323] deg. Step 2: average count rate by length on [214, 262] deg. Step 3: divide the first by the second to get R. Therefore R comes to 0.82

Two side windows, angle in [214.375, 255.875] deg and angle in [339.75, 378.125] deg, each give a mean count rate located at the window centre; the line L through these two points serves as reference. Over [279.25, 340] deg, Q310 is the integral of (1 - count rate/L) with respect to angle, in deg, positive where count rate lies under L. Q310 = 4.18 deg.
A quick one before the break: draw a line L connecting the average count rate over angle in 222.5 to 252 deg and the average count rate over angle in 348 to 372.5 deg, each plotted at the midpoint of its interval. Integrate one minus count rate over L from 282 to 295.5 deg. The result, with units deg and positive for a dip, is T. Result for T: 0.7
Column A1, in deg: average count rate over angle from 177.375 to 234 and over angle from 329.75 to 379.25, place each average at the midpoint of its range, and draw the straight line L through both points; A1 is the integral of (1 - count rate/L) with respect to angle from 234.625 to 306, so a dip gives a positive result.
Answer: 4.0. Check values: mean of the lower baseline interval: 3.81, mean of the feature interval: 3.15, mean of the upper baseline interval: 2.72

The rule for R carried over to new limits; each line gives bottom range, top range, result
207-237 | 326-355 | 0.69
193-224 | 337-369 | 0.71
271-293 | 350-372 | 0.88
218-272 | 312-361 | 0.79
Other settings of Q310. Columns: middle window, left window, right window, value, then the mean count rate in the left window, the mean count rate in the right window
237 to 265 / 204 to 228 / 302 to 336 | 2.0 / 3.9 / 2.79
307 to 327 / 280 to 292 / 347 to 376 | 0.9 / 3.08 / 2.72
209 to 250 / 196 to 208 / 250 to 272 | -3.4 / 3.71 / 3.15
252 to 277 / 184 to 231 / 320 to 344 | 1.1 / 3.8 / 2.71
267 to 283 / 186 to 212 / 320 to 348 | 0.2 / 3.71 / 2.71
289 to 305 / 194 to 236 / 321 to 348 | 0.6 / 3.84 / 2.71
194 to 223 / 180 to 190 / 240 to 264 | -2.4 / 3.72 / 3.23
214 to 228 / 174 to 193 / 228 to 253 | -1.4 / 3.73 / 3.51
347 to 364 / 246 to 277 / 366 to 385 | 0.3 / 3.17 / 2.69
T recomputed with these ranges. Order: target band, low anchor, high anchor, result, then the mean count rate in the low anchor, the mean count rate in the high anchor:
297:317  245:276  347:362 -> 0.5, 3.18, 2.71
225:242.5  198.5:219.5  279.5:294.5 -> -0.7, 3.83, 3.05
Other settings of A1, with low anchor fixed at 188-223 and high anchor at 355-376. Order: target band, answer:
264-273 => 0.5 deg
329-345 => 1.1 deg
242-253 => 0.8 deg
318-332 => 1.4 deg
